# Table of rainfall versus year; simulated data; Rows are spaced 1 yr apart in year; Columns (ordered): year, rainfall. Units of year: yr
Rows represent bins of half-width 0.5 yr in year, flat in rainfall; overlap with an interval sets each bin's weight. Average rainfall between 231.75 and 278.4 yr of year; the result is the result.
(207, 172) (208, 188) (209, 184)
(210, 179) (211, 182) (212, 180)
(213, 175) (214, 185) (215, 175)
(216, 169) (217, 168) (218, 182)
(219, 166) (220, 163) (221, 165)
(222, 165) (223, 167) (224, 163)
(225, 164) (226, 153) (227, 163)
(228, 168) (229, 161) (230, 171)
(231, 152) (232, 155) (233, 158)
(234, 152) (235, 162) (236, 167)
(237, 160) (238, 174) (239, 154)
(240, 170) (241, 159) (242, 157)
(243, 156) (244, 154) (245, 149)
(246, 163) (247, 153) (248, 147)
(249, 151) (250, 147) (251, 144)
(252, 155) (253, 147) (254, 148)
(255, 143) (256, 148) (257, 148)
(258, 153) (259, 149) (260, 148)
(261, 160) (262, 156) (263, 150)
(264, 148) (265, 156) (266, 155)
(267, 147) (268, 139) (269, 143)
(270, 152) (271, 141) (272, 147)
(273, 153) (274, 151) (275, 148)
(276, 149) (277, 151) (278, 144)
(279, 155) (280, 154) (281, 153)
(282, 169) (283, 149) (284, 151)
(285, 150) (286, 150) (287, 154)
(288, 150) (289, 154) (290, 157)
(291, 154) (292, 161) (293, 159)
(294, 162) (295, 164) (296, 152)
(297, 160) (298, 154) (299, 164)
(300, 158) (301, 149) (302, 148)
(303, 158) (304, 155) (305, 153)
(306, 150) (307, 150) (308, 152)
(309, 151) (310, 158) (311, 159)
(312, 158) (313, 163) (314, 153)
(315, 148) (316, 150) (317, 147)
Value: 152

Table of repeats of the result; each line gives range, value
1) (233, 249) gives 158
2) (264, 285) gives 150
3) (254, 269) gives 150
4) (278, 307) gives 155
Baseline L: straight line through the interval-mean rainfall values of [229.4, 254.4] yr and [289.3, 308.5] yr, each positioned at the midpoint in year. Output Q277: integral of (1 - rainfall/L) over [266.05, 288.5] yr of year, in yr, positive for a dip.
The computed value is 0.8 yr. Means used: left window 156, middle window 150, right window 156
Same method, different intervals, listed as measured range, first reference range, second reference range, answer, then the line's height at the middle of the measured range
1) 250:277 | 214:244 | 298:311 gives 1.7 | 159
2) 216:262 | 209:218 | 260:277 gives 1.8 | 165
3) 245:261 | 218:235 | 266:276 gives 0.4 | 153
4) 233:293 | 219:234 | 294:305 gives 2.4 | 159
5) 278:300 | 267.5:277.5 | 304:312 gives -0.8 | 150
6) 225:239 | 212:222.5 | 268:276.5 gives 0.3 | 165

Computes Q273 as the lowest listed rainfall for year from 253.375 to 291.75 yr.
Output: 139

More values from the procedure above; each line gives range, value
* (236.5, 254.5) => 144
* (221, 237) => 152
